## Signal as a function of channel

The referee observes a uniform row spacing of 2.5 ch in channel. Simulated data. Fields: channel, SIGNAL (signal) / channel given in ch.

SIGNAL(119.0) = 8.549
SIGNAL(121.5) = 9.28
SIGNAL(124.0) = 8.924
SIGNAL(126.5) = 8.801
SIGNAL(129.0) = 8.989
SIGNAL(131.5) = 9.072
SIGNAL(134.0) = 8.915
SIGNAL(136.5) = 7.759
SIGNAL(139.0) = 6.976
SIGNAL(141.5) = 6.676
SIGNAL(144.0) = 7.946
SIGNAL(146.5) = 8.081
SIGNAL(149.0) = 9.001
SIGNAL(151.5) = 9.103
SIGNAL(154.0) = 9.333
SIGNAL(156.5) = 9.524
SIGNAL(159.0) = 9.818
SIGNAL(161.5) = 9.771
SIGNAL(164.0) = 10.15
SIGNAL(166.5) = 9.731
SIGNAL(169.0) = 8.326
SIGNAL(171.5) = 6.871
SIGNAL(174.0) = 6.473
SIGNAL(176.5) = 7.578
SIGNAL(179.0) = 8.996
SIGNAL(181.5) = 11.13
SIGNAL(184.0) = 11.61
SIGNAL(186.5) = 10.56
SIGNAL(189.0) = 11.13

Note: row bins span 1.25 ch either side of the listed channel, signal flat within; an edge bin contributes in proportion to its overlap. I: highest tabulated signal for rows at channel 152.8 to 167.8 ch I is 10.15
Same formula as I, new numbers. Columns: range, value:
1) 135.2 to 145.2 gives 7.946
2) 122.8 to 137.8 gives 9.072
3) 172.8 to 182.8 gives 11.13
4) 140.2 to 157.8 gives 9.524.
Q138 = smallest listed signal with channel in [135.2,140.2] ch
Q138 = 6.976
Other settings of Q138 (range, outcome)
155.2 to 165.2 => 9.524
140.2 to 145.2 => 6.676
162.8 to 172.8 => 6.871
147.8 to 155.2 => 9.001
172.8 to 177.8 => 6.473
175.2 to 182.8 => 7.578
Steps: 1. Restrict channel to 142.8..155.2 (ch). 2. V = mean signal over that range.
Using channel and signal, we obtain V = 8.69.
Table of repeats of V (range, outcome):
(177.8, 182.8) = 10.1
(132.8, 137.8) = 8.32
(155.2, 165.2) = 9.81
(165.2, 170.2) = 9.05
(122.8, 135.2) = 8.94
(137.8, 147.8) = 7.43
